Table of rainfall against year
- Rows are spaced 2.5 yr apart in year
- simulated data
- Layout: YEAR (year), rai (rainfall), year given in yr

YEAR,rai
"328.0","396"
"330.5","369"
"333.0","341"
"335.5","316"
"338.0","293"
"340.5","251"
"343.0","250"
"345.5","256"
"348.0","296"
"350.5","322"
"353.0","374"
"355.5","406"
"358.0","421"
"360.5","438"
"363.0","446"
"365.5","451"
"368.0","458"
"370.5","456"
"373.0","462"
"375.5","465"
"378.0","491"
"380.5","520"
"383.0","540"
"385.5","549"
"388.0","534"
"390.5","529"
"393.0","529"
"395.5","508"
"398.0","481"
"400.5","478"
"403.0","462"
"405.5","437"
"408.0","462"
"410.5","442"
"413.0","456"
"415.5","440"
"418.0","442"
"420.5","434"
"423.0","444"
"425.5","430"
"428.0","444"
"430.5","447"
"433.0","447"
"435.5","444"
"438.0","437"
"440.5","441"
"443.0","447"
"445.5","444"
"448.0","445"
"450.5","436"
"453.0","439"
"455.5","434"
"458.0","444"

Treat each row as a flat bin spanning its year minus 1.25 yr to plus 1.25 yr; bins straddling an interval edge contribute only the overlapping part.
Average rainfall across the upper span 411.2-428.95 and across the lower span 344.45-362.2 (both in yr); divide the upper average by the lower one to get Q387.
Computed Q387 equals 1.2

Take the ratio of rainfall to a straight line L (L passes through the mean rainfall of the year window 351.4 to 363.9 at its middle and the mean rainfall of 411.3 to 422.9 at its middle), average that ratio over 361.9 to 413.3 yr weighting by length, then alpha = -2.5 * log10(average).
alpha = -0.13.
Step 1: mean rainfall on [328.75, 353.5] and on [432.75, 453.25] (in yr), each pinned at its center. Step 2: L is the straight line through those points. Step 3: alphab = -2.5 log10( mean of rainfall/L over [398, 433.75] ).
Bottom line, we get -0.11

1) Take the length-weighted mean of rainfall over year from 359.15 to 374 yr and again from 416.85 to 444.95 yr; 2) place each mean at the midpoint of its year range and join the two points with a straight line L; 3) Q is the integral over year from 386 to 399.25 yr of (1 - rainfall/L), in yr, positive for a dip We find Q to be -2.1 yr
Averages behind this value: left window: 451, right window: 442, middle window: 518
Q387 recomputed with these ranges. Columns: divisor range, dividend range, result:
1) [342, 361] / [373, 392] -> 1.50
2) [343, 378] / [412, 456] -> 1.10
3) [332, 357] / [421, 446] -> 1.42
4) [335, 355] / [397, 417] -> 1.53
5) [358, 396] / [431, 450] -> 0.91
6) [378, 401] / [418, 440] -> 0.85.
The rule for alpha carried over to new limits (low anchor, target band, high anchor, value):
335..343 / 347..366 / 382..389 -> -0.040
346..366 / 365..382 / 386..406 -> -0.090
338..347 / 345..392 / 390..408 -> -0.220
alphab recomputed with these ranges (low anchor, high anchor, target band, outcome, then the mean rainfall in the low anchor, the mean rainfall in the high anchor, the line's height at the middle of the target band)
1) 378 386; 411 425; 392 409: 0.01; 528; 442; 484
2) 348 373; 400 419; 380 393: -0.23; 415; 452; 434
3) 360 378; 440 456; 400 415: -0.01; 457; 441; 449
